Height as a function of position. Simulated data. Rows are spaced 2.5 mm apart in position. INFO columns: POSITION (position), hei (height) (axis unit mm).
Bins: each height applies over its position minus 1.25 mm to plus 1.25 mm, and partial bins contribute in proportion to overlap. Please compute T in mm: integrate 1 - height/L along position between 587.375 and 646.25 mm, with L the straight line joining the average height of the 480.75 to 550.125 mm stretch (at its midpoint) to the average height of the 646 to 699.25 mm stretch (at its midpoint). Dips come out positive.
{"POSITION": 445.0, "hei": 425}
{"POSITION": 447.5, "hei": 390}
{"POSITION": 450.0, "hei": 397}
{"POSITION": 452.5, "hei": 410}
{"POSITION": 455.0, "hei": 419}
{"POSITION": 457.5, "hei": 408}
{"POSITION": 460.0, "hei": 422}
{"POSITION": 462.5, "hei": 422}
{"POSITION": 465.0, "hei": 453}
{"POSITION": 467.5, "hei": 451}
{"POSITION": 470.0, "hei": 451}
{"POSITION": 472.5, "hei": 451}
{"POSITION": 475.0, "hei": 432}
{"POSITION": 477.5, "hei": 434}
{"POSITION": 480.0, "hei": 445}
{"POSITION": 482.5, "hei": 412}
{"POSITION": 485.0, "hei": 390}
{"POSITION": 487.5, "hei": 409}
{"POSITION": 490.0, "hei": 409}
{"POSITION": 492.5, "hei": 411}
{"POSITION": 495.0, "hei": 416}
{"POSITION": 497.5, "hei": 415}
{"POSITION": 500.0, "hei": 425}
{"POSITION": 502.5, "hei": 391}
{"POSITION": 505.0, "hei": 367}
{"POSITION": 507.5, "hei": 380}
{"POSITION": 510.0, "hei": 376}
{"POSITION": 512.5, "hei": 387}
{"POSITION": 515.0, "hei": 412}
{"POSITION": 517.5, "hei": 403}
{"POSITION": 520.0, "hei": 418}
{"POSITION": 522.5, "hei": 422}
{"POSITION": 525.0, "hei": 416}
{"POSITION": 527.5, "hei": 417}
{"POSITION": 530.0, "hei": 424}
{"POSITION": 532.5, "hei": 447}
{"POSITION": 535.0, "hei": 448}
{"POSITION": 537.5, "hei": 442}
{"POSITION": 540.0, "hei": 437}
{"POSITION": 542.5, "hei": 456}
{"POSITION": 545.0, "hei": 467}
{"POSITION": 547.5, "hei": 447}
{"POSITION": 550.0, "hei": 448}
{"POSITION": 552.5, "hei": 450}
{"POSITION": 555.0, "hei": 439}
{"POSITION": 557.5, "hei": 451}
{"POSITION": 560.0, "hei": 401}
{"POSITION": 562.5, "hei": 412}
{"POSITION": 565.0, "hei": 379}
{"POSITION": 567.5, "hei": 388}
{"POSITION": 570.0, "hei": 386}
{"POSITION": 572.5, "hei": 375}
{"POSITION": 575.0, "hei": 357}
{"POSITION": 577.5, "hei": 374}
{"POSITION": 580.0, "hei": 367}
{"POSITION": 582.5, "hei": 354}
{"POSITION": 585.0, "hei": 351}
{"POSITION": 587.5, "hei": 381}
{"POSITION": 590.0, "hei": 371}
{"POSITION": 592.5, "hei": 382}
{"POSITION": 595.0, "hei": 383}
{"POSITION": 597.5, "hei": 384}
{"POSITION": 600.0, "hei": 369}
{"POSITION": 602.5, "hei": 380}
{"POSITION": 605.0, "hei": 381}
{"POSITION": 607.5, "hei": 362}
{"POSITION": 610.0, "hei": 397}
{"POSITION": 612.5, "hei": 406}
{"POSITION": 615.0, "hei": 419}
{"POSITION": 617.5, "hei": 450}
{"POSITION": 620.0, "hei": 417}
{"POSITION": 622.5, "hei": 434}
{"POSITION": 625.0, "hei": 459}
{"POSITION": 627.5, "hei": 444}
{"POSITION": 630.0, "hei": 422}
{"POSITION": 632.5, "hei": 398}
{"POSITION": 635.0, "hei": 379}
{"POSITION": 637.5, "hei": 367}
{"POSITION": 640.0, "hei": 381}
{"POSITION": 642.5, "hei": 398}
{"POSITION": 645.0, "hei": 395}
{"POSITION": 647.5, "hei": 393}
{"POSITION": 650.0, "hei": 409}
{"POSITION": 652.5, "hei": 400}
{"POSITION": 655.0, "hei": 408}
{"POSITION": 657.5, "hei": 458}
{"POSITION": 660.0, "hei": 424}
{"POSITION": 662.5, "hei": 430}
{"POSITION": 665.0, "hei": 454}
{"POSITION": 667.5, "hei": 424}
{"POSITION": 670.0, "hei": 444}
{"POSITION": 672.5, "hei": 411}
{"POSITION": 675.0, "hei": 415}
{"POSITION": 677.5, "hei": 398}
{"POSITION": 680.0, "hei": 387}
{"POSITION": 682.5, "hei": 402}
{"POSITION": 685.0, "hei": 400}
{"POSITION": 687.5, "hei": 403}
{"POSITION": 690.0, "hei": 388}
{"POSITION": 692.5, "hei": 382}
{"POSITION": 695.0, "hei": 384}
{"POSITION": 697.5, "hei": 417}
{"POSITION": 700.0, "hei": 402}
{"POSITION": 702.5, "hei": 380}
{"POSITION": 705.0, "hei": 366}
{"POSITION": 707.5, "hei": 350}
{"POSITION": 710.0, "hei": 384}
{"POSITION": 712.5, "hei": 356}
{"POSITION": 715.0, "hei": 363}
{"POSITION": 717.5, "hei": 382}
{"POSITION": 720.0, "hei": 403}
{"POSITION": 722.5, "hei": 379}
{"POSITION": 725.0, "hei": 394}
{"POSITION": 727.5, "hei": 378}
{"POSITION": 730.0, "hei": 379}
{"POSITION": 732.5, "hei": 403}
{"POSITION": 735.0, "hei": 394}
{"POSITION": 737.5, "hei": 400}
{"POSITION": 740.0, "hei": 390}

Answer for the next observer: 2.1 mm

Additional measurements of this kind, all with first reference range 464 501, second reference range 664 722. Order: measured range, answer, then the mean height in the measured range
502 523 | 1.4 mm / 394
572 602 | 2.9 mm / 371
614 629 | -1.2 mm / 437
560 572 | 0.7 mm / 391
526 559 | -2.0 mm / 444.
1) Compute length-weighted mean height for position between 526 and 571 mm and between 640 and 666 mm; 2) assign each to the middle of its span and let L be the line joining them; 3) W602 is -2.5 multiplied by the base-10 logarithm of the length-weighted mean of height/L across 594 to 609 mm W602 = 0.12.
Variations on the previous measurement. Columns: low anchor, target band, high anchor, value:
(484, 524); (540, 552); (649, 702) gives -0.12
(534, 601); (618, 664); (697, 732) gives -0.06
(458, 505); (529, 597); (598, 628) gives 0.02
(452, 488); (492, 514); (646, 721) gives 0.07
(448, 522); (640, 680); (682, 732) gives -0.07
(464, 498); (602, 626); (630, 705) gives 0.00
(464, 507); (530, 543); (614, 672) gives -0.06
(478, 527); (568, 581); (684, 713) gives 0.07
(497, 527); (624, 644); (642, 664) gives 0.02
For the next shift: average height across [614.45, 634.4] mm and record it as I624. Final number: 429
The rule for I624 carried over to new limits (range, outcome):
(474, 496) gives 417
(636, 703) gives 406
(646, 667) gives 422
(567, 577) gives 375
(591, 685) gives 407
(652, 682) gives 421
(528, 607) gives 404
